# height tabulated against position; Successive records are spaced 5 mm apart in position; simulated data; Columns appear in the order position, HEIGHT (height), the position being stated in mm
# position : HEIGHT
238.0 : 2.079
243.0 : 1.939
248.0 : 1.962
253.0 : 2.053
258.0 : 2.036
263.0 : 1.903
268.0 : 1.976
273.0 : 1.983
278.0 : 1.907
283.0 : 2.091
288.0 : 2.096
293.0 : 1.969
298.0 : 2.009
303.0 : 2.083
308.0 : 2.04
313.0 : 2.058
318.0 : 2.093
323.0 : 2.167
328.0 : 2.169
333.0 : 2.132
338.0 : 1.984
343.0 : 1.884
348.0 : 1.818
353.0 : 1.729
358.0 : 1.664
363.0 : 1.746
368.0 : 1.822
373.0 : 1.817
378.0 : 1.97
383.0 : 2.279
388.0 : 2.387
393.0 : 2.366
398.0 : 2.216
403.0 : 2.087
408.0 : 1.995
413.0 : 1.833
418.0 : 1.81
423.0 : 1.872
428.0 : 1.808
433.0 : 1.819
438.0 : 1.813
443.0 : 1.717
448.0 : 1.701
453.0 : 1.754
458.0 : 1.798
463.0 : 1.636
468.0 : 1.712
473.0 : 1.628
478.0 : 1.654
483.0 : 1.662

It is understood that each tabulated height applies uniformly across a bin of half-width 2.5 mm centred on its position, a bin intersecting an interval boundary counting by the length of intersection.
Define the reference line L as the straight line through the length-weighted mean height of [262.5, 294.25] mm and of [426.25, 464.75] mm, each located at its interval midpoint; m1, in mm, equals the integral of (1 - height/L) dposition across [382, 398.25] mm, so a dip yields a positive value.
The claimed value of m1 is -4.4 mm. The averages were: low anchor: 2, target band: 2.33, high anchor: 1.76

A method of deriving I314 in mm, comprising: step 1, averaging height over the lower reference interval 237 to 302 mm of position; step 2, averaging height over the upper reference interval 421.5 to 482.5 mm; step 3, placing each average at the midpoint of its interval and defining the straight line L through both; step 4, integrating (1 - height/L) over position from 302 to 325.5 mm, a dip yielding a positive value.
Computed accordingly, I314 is -1.8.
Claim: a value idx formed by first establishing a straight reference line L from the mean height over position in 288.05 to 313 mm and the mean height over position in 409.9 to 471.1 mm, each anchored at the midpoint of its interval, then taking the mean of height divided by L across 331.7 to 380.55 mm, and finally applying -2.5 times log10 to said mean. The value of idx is 0.05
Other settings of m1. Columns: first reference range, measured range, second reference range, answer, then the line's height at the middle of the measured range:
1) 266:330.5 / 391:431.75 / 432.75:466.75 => -3.7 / 1.82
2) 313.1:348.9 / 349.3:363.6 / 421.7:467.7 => 1.9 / 1.98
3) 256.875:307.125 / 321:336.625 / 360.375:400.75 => -0.8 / 2.04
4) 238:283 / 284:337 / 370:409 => -0.9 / 2.04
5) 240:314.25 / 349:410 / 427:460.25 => -4.7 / 1.86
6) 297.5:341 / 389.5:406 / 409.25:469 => -3.0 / 1.88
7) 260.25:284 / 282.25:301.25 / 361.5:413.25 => -0.5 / 1.98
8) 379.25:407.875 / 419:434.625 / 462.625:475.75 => 1.2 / 1.98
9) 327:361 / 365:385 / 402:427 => -0.6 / 1.9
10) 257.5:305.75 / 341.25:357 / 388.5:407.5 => 2.5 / 2.13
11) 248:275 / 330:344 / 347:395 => -0.4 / 1.97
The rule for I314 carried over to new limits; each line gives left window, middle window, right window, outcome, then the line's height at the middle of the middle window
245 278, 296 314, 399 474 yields -1.0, 1.94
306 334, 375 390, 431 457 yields -2.0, 1.93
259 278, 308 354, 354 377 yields -4.4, 1.84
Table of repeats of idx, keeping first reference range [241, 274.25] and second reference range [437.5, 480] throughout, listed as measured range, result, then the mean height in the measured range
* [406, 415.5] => -0.08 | 1.91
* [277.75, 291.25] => -0.06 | 2.05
